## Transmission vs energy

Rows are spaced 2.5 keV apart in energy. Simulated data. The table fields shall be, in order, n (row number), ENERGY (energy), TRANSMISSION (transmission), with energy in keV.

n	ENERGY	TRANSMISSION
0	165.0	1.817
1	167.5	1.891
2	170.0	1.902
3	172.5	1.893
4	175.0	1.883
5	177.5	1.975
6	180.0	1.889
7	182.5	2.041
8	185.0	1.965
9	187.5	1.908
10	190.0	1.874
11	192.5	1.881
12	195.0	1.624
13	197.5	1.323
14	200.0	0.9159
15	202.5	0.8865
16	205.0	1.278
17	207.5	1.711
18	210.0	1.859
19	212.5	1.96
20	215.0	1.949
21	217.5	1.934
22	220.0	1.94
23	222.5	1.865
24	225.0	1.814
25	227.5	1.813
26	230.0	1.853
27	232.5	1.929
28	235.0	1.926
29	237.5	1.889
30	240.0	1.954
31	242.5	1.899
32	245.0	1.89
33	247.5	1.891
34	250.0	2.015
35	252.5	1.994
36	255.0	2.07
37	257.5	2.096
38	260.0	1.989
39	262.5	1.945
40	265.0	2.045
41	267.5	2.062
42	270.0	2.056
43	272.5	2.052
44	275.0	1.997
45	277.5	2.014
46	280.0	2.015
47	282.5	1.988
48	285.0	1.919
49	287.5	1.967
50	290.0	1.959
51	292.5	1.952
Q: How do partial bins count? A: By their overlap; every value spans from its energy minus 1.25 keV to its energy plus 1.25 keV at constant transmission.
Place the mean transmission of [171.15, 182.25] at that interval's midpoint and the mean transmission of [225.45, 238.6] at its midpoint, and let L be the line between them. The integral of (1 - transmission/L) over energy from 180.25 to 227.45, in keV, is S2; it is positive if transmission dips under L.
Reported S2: 4.6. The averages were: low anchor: 1.92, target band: 1.71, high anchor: 1.88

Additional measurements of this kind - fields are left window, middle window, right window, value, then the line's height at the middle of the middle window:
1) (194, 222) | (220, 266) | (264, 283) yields -2.9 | 1.82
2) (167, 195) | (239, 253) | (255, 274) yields 0.5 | 2.01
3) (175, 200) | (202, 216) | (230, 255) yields 1.6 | 1.85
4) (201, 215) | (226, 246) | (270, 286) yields -1.8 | 1.74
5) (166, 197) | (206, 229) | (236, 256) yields 0.6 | 1.92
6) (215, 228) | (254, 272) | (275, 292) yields -0.8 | 1.95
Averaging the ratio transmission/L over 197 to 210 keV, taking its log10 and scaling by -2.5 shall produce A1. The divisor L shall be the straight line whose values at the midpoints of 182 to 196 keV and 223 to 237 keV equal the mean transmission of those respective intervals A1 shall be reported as 0.42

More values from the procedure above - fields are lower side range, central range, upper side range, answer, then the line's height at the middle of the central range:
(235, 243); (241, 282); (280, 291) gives -0.03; 1.94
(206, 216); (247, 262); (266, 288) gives -0.03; 1.96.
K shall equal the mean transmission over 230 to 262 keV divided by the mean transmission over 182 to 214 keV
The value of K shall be 1.20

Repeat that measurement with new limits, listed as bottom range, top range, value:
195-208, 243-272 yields 1.62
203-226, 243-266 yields 1.12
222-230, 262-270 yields 1.11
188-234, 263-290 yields 1.18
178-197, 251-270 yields 1.09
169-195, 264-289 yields 1.05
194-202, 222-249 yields 1.52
